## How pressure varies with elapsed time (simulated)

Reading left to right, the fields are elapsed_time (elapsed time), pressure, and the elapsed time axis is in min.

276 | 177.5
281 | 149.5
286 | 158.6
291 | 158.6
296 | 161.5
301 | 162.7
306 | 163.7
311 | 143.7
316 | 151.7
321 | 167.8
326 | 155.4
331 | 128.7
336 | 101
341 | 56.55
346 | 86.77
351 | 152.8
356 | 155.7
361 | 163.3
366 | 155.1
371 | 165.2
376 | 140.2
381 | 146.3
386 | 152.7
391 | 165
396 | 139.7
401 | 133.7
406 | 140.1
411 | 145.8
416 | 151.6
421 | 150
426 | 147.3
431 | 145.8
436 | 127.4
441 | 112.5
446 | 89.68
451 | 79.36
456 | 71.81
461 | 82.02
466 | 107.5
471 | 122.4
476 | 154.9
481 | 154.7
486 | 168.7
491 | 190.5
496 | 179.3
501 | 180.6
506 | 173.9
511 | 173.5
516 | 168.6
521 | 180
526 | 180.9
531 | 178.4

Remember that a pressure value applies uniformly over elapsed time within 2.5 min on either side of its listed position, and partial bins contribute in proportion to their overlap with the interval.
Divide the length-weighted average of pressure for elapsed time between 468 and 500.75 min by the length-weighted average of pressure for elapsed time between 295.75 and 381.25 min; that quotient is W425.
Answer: 1.15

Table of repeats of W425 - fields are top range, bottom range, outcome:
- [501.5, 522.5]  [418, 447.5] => 1.34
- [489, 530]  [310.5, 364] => 1.34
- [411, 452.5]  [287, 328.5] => 0.81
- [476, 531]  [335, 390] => 1.28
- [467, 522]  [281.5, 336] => 1.09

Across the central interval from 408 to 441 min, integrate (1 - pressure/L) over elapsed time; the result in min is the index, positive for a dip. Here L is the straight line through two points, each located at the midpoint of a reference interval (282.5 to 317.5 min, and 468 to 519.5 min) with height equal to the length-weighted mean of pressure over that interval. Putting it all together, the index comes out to 4.2 min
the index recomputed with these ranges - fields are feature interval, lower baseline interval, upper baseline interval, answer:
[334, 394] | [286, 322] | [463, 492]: 6.6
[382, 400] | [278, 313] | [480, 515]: 1.7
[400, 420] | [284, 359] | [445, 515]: -0.6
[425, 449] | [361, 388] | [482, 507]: 6.3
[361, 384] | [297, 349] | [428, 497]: -3.9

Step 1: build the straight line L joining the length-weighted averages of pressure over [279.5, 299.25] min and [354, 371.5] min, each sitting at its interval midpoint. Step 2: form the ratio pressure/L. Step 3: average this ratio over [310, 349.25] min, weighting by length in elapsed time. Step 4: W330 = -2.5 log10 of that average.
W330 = 0.27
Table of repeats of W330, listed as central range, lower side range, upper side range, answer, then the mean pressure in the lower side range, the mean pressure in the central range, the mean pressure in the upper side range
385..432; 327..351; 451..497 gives -0.24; 103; 147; 132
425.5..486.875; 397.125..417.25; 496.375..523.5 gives 0.32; 142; 118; 176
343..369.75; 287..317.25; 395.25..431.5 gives 0.06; 157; 142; 144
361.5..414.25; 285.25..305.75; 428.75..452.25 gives -0.15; 161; 149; 112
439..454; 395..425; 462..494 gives 0.49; 144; 92.5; 147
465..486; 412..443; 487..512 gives 0.18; 140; 141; 179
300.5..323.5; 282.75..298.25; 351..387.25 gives 0.00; 159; 158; 154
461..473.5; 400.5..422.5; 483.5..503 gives 0.48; 145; 108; 180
